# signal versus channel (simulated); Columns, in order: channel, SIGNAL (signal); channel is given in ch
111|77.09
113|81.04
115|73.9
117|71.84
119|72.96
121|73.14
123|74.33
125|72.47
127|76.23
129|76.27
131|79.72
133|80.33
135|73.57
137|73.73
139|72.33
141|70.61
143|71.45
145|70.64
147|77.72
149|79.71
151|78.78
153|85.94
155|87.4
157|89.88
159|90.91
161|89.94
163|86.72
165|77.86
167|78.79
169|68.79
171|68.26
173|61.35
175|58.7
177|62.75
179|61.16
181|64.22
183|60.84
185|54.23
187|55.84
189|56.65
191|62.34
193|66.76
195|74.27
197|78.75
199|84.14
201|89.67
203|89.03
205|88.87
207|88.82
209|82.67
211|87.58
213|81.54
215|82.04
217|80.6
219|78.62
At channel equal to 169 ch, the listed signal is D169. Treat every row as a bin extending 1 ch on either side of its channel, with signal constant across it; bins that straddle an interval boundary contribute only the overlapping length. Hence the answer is 68.79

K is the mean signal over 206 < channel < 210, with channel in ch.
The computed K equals 85.7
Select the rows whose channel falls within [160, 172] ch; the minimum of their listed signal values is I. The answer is 68.26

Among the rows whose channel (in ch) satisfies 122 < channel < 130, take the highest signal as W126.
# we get 76.27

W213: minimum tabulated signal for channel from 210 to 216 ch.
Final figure 81.54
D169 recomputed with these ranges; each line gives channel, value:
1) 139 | 72.33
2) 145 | 70.64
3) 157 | 89.88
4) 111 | 77.09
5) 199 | 84.14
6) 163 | 86.72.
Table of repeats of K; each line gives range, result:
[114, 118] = 72.9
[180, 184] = 62.5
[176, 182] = 62.7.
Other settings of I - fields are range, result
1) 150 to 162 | 78.78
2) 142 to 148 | 70.64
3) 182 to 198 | 54.23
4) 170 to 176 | 58.7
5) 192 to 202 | 66.76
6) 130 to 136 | 73.57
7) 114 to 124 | 71.84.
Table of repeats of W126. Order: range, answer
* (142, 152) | 79.71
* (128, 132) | 79.72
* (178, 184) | 64.22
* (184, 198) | 78.75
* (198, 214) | 89.67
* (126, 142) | 80.33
